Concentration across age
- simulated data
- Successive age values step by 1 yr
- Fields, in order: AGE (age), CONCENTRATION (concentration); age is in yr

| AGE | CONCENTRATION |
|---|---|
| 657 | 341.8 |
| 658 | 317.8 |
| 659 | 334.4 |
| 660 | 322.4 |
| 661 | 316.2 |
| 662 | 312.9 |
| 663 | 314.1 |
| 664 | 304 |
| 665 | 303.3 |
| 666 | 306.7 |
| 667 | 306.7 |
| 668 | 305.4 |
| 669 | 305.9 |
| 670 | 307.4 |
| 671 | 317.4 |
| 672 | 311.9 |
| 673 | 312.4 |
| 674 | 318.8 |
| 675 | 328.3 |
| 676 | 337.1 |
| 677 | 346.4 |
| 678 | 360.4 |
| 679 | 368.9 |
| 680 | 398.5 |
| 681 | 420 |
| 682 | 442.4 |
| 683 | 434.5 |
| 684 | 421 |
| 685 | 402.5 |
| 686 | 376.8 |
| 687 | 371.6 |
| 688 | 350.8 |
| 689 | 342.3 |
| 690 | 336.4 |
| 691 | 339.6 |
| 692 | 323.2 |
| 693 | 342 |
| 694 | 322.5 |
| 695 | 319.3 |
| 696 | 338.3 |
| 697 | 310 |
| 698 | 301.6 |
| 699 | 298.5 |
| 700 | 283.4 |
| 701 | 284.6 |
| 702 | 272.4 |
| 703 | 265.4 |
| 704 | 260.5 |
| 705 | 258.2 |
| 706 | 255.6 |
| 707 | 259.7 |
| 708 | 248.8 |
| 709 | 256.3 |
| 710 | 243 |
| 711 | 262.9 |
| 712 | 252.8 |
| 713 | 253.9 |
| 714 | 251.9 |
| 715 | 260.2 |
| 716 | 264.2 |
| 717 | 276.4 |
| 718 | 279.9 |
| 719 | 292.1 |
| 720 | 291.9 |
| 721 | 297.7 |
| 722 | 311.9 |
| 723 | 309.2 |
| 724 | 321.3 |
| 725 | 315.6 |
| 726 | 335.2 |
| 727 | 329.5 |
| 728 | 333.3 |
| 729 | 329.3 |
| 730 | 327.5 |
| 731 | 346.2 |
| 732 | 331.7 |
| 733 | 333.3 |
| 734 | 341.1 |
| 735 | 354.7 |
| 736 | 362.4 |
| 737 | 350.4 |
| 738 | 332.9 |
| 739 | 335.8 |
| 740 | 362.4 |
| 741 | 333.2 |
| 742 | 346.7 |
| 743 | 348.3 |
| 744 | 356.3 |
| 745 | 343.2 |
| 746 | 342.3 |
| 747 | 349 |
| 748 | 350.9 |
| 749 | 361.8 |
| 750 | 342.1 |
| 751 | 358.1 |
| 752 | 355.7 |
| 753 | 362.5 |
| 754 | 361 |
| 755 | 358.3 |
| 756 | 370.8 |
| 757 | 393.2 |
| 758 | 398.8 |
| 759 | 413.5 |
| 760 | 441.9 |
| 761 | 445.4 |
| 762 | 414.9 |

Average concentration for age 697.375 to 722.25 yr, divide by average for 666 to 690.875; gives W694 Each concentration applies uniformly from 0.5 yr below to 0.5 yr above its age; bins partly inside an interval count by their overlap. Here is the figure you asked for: 0.77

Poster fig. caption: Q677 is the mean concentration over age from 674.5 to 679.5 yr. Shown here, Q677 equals 348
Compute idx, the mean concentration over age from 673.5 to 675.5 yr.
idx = 324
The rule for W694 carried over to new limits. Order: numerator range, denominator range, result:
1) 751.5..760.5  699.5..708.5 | 1.45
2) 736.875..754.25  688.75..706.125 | 1.15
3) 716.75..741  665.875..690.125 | 0.92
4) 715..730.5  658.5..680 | 0.95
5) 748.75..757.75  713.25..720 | 1.34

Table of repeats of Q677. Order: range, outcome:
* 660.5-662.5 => 315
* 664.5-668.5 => 306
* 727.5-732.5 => 334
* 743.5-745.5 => 350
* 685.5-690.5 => 356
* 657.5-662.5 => 321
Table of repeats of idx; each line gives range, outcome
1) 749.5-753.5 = 355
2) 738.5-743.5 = 345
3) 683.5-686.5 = 400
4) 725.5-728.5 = 333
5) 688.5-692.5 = 335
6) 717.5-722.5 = 295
